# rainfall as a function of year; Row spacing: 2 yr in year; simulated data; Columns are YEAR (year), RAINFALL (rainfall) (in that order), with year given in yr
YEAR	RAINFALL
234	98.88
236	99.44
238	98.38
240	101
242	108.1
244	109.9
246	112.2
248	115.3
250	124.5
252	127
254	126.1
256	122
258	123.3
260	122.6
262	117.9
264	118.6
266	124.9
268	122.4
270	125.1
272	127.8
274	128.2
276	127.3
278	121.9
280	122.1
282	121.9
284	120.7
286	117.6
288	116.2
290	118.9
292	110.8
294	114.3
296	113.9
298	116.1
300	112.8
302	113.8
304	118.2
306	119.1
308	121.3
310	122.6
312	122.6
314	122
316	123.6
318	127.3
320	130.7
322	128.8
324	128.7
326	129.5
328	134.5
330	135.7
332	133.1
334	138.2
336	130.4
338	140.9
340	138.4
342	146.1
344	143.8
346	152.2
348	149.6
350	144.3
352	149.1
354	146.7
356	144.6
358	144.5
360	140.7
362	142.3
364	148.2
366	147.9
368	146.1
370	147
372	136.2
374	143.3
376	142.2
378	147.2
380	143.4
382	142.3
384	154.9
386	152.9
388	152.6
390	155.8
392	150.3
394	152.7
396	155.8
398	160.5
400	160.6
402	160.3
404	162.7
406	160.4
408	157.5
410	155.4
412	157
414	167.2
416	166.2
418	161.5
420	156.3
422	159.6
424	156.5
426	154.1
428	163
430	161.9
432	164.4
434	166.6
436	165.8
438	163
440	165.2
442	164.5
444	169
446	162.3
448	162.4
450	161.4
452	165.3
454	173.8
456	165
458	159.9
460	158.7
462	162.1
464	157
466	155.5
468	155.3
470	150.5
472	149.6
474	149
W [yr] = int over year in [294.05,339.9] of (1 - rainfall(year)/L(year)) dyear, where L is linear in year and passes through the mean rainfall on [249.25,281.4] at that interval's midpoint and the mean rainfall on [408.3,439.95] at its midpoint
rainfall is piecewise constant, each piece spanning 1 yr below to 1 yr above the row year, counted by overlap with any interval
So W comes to 3.5 yr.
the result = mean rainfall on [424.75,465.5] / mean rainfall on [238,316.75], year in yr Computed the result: 1.37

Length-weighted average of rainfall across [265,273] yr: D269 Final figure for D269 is 125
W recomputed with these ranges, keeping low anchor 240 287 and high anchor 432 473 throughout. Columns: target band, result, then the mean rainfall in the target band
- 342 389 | -1.1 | 146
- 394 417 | -1.3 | 160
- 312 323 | 0.5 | 126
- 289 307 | 1.8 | 115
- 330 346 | -0.3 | 139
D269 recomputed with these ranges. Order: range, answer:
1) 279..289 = 120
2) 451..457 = 168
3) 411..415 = 162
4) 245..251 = 117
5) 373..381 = 144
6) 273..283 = 124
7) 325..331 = 133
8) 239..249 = 109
